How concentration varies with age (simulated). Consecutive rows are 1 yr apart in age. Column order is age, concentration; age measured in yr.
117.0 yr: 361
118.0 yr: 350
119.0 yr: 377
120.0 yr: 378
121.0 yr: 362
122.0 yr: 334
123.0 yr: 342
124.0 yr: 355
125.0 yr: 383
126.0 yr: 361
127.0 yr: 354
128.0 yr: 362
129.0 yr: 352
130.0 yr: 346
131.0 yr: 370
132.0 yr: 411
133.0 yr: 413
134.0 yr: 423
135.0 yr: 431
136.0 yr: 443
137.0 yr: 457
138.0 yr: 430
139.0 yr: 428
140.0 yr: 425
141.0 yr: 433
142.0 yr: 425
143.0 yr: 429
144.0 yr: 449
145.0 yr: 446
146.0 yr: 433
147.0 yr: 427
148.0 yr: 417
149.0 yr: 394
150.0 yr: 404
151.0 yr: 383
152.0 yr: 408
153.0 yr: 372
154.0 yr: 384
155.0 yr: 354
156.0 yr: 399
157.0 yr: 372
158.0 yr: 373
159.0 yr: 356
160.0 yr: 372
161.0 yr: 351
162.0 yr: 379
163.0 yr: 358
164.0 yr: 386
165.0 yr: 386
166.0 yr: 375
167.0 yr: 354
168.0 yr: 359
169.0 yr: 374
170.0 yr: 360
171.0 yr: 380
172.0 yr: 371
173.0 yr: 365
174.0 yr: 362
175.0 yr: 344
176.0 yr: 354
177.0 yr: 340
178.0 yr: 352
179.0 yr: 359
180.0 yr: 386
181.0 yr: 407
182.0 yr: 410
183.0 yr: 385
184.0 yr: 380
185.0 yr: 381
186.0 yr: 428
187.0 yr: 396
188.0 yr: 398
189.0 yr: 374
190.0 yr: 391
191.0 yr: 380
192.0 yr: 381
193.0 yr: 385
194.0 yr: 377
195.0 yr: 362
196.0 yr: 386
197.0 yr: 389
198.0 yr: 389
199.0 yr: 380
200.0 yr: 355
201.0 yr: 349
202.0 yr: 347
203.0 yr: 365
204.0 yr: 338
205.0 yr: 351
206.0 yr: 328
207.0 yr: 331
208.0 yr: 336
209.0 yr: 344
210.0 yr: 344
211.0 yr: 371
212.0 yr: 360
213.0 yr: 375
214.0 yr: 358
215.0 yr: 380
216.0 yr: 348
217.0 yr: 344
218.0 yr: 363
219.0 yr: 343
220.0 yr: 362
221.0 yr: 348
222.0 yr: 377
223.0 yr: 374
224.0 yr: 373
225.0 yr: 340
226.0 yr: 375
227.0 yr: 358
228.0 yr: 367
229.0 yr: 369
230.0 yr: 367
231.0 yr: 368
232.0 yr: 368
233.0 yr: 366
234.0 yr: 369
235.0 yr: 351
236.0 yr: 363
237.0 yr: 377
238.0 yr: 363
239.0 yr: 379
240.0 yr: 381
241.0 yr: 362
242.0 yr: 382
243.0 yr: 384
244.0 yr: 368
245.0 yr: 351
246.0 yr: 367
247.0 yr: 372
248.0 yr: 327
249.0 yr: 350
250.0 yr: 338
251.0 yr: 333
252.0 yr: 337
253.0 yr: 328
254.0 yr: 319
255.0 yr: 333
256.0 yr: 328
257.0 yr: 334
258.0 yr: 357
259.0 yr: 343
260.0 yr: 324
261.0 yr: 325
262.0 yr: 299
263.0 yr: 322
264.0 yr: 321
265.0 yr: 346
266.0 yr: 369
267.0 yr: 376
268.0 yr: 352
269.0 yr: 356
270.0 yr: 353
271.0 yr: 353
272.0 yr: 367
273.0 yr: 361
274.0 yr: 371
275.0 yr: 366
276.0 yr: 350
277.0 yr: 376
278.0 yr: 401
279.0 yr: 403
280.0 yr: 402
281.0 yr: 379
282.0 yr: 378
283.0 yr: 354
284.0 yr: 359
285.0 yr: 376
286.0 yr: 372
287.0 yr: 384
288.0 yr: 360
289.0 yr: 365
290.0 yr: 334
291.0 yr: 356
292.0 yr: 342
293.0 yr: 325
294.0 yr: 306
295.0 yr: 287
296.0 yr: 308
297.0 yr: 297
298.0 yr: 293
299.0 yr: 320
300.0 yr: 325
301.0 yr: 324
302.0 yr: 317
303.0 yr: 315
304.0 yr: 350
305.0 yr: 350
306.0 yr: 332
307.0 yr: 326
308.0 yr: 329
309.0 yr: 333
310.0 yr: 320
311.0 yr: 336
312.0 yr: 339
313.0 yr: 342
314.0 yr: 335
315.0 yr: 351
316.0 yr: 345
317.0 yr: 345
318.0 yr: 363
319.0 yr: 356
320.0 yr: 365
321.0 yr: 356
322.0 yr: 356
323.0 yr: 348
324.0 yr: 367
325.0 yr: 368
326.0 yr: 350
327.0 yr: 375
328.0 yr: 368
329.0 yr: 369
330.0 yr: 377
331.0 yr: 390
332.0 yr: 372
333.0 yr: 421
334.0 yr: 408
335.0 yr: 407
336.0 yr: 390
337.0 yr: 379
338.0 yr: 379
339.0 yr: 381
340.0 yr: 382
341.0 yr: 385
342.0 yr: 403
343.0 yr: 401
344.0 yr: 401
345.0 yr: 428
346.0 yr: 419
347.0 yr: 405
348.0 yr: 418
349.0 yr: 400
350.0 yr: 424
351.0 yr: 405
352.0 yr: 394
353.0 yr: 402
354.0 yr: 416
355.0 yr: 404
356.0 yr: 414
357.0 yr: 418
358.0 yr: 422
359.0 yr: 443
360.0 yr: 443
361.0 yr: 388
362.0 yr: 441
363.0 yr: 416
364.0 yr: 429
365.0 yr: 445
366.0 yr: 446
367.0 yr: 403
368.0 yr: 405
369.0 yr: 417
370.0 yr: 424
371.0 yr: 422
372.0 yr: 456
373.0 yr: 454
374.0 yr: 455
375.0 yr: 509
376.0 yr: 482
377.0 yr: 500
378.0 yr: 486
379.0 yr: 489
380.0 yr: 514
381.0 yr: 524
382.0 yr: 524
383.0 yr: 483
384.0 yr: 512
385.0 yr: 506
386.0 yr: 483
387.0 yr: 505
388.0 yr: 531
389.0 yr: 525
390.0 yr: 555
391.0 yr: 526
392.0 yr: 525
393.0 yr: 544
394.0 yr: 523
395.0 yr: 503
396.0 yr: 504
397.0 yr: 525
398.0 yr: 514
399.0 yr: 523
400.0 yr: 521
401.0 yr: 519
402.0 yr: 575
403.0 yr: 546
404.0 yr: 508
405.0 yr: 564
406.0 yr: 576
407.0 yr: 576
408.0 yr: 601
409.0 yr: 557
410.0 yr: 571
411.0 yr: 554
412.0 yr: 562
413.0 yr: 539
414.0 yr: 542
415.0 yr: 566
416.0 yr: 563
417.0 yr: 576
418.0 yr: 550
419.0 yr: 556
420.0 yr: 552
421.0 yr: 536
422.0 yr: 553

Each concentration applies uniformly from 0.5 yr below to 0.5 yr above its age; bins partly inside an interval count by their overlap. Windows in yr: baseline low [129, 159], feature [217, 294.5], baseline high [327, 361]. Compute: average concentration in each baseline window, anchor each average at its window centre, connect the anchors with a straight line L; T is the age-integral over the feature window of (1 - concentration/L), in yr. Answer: 9.1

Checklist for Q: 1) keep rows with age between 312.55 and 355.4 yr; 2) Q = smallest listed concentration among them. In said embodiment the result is 335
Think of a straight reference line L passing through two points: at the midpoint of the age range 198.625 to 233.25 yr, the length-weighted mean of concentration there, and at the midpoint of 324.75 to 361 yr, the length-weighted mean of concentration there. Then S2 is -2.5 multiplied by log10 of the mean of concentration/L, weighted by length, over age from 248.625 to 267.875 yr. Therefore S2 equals 0.11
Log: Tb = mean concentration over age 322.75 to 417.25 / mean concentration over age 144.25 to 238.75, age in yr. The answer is 1.2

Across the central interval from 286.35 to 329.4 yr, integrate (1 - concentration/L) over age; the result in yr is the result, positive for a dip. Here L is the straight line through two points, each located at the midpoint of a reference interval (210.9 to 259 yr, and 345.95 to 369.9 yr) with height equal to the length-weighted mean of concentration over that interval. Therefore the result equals 5.8 yr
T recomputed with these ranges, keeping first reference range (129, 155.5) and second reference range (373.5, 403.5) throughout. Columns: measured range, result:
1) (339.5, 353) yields 2.5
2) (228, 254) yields 5.3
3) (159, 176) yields 2.2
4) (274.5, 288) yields 2.7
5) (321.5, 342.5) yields 4.8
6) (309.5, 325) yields 4.3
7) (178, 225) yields 7.3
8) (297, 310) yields 4.2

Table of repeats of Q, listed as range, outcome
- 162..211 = 328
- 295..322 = 287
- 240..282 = 299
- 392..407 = 503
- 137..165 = 351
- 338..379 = 379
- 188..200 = 355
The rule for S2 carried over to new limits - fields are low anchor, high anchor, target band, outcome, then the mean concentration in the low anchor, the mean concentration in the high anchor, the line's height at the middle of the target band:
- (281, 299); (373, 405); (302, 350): 0.100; 341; 514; 404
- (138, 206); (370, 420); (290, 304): 0.405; 383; 524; 462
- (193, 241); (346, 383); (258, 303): 0.141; 362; 440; 396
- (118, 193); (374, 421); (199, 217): 0.184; 386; 532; 417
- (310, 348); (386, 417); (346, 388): 0.035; 374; 541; 462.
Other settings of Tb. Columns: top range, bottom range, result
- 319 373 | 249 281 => 1.14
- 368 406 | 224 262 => 1.42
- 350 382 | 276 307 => 1.28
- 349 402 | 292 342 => 1.34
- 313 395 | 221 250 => 1.17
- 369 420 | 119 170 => 1.34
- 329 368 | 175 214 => 1.10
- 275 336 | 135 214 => 0.92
